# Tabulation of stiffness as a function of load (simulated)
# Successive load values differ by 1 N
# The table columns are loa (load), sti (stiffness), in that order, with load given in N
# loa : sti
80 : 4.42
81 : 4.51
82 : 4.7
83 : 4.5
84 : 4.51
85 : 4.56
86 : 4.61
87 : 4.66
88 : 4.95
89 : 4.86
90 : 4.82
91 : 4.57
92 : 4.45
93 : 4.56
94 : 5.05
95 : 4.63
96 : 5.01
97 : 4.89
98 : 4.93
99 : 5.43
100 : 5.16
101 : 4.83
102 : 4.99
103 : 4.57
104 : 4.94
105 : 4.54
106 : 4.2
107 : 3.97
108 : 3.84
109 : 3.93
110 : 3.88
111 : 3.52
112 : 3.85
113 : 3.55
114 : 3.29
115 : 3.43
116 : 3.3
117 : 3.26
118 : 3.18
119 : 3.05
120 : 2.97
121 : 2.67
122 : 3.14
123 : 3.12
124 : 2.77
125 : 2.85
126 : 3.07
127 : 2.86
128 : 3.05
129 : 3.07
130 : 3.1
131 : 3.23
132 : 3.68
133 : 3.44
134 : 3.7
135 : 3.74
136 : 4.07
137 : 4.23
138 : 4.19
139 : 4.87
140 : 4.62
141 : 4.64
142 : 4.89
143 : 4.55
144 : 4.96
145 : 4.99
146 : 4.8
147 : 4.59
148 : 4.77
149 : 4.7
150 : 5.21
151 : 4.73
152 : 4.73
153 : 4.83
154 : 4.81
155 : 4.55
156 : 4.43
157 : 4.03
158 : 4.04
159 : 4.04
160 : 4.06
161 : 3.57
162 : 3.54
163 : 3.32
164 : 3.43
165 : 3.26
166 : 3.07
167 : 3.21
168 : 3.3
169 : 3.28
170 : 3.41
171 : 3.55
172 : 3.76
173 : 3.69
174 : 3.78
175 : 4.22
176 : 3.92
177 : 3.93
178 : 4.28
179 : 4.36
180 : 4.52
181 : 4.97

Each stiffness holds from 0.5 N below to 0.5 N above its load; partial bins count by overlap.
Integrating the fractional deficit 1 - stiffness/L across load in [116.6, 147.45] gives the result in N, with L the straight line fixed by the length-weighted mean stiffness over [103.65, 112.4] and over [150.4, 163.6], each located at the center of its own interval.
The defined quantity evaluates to 3.1 N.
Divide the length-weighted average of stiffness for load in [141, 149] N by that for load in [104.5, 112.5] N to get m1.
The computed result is 1.2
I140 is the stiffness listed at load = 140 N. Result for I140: 4.62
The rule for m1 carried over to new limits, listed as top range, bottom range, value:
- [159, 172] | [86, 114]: 0.76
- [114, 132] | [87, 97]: 0.65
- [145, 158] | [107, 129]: 1.42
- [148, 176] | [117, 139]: 1.19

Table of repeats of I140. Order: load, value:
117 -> 3.26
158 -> 4.04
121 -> 2.67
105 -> 4.54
